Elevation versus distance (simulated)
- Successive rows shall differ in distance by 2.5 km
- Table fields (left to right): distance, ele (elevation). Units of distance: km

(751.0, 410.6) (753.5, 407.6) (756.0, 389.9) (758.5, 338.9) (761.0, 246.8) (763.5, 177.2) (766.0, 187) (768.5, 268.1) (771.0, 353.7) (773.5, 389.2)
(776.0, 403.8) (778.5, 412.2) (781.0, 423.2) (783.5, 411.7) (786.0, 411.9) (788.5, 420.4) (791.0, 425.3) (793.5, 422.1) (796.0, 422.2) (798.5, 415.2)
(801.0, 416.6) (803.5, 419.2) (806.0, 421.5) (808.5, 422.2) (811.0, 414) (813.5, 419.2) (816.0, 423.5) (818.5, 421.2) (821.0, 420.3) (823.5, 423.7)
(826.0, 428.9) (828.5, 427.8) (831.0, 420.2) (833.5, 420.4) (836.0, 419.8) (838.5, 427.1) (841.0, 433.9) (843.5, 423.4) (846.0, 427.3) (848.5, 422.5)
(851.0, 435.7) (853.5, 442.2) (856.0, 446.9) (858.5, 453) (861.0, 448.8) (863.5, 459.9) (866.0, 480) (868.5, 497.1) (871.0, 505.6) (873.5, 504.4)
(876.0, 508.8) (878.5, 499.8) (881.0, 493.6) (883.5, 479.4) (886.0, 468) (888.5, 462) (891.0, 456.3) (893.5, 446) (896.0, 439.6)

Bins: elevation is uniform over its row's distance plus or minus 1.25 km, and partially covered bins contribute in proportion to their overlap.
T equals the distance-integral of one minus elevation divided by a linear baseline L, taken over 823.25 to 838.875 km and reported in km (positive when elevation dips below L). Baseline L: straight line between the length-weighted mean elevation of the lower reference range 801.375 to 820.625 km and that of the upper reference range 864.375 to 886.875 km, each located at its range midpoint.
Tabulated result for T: 0.66 km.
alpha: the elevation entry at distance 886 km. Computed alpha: 468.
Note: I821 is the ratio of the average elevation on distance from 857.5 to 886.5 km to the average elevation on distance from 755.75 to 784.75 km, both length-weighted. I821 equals 1.46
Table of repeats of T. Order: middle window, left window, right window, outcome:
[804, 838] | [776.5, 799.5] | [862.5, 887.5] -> 1.8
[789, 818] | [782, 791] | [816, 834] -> 0.0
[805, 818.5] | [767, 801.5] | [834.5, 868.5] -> -0.1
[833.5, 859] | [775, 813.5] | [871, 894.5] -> 1.3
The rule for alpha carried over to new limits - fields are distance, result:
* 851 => 435.7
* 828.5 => 427.8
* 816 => 423.5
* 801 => 416.6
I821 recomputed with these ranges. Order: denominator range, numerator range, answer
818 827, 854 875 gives 1.12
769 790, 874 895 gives 1.20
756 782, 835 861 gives 1.35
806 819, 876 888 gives 1.16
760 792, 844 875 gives 1.32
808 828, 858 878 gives 1.15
